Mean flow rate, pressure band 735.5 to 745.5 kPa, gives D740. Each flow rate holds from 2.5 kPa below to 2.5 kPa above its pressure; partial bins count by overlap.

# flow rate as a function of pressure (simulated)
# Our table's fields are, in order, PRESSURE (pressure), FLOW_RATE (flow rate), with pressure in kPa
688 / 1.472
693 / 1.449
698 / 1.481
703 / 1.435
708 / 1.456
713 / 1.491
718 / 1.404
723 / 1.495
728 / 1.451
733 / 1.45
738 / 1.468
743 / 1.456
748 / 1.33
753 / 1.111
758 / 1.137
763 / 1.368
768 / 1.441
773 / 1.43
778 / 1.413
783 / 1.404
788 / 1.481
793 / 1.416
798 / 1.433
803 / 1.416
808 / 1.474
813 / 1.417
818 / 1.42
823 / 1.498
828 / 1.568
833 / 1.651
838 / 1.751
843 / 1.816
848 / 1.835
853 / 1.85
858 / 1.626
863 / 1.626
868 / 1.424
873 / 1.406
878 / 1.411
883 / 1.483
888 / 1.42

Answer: 1.46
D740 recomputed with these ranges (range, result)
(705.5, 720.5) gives 1.45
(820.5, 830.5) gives 1.53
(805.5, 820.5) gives 1.44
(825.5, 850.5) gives 1.72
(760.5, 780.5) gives 1.41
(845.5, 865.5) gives 1.73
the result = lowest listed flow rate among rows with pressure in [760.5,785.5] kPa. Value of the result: 1.368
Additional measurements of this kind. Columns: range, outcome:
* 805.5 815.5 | 1.417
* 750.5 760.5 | 1.111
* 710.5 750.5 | 1.33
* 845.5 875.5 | 1.406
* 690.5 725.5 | 1.404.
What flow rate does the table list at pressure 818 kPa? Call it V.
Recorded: 1.42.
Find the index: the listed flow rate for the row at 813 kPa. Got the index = 1.417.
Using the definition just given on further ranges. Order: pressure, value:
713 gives 1.491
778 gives 1.413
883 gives 1.483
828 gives 1.568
